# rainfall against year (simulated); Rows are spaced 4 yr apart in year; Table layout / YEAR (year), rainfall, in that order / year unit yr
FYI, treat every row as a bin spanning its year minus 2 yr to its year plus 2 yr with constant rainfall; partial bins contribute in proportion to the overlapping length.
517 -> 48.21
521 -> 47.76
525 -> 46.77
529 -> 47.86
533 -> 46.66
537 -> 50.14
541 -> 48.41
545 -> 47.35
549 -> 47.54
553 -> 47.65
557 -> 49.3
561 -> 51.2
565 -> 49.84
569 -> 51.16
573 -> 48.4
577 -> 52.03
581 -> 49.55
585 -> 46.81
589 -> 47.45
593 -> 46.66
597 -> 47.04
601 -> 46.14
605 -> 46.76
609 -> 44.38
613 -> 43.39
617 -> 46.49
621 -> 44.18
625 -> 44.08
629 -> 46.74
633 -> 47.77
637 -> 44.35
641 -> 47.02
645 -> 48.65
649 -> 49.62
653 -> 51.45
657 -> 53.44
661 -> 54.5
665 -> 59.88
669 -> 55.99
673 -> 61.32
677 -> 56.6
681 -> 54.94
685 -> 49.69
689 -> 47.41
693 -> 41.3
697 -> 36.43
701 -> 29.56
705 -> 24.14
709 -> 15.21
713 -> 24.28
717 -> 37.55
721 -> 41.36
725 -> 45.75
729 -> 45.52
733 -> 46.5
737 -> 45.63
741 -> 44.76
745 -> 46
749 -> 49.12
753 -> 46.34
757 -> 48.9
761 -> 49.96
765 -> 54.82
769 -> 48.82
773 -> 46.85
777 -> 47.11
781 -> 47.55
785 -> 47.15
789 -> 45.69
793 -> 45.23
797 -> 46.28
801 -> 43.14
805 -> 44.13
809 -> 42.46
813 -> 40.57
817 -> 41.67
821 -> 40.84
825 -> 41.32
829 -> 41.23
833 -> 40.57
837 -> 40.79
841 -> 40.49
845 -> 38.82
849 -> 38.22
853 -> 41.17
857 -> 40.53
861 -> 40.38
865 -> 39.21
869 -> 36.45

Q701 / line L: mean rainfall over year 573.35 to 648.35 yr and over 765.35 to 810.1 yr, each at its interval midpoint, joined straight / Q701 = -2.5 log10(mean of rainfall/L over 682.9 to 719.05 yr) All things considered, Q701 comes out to 0.339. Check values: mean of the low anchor 46.7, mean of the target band 34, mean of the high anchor 46.3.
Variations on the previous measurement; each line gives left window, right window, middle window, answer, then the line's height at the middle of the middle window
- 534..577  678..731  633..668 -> -0.21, 42.2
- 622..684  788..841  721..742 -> 0.04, 47.2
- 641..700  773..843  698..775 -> 0.14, 47.4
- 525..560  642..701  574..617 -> 0.05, 49.2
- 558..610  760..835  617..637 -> 0.05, 47.7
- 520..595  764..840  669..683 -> -0.23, 46.5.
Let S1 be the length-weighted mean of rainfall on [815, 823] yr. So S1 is 41.3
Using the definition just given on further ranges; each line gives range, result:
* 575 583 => 50.8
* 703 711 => 19.7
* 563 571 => 50.5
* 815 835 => 41.1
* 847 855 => 39.7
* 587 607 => 46.8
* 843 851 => 38.5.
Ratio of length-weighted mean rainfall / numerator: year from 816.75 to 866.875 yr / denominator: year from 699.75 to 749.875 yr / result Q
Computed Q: 1.06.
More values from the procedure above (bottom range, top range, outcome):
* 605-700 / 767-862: 0.88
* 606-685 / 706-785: 0.87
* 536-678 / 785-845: 0.86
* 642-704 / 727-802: 0.95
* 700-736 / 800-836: 1.20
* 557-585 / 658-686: 1.12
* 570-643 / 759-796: 1.03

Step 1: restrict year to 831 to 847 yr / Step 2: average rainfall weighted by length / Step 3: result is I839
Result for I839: 40.2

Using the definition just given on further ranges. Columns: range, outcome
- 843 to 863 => 39.8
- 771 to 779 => 47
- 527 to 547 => 48.1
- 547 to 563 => 48.9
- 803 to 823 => 41.9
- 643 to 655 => 49.9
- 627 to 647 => 46.9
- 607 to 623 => 44.6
